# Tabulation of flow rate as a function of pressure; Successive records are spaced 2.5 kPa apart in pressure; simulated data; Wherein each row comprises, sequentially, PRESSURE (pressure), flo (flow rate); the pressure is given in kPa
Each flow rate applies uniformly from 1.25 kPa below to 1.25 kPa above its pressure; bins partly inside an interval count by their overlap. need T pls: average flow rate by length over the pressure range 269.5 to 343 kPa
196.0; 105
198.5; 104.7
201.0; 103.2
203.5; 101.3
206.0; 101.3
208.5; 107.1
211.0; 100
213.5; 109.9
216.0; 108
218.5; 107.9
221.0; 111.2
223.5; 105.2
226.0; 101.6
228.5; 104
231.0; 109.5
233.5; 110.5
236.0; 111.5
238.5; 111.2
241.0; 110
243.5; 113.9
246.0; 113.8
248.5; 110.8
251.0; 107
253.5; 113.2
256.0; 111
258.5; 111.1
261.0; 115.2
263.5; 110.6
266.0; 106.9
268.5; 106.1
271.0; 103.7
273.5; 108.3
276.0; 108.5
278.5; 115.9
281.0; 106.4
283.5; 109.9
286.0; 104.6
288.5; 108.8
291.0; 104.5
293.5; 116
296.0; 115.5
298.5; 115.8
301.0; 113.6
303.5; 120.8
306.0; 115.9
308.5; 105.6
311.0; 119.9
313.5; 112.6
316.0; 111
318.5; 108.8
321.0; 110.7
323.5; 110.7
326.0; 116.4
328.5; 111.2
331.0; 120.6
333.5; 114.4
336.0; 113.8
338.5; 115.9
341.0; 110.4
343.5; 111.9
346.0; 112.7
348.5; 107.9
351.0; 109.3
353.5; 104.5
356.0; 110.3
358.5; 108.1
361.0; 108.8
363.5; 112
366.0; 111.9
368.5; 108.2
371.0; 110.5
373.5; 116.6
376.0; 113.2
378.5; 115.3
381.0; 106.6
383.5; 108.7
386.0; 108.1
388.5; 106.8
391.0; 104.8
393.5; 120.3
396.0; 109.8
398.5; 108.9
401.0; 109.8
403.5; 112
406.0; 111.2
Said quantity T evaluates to 112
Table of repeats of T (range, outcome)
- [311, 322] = 112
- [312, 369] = 111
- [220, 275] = 109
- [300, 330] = 113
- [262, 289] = 108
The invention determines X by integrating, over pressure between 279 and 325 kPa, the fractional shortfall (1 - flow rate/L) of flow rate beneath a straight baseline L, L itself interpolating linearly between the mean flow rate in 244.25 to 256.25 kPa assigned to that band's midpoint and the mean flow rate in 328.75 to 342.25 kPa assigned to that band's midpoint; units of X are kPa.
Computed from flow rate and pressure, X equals 0.63 kPa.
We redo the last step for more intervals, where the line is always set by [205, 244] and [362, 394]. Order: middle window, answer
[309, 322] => -0.33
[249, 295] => -0.34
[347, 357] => 0.20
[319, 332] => -0.45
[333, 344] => -0.34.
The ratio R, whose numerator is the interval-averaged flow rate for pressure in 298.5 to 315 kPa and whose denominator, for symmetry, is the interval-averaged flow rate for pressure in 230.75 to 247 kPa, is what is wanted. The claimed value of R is 1.0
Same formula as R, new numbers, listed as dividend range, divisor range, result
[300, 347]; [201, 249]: 1.05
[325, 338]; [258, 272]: 1.06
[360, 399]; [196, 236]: 1.05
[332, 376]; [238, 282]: 1.01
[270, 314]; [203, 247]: 1.03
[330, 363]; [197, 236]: 1.05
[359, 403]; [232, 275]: 1.00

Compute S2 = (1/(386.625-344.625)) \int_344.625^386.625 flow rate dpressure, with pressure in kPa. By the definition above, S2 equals 110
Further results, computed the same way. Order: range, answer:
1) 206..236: 107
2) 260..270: 109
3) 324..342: 115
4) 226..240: 109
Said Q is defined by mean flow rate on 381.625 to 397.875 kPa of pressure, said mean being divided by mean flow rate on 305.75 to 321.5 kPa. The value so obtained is 1.0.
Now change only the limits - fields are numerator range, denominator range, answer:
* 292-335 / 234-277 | 1.03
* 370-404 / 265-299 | 1.01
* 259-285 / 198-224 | 1.04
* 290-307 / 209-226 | 1.08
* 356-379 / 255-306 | 1.01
